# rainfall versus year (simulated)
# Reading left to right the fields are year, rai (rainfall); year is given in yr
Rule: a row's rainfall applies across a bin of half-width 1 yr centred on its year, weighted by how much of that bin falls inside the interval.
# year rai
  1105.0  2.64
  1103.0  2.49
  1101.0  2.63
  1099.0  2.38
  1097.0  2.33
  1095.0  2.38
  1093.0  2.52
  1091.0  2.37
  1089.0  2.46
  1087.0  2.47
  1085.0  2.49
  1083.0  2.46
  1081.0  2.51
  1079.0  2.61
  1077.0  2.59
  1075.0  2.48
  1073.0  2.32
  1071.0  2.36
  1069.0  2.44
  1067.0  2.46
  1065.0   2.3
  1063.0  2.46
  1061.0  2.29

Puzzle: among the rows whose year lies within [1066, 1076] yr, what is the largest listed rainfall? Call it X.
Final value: 2.48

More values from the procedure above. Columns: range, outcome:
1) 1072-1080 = 2.61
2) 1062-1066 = 2.46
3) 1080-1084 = 2.51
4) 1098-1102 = 2.63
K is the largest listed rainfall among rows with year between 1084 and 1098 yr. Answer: 2.52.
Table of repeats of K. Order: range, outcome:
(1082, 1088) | 2.49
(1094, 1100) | 2.38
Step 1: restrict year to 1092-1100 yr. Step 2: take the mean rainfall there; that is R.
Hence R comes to 2.4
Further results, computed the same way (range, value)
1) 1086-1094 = 2.46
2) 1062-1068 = 2.41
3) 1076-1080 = 2.6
